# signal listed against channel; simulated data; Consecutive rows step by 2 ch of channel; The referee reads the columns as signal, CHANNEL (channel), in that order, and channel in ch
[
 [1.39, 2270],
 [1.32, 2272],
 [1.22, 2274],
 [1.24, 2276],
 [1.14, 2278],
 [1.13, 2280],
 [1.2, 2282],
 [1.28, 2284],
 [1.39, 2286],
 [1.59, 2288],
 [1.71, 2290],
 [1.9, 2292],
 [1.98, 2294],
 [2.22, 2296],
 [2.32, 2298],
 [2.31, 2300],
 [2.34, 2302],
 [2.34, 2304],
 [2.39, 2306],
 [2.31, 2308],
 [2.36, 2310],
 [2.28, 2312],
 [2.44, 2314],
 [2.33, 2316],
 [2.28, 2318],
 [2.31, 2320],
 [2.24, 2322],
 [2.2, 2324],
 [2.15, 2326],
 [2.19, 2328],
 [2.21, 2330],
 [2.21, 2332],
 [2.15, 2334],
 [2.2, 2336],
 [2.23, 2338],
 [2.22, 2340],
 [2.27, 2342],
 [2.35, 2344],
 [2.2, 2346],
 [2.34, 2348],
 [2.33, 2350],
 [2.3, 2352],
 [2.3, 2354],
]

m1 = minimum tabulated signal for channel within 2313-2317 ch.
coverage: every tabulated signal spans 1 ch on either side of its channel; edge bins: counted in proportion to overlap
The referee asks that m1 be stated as 2.33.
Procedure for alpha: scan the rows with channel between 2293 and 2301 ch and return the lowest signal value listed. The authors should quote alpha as 1.98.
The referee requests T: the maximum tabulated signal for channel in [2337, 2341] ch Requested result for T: 2.23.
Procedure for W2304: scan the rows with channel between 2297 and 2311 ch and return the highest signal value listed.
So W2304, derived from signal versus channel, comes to 2.39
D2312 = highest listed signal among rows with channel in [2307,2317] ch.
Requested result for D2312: 2.44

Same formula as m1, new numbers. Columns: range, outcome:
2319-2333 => 2.15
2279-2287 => 1.13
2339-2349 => 2.2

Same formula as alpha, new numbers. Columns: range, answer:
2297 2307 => 2.31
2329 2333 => 2.21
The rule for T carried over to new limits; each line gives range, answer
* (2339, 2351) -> 2.35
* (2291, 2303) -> 2.34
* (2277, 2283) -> 1.2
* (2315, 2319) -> 2.33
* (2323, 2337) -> 2.21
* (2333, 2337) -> 2.2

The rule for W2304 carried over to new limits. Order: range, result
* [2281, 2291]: 1.71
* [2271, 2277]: 1.32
